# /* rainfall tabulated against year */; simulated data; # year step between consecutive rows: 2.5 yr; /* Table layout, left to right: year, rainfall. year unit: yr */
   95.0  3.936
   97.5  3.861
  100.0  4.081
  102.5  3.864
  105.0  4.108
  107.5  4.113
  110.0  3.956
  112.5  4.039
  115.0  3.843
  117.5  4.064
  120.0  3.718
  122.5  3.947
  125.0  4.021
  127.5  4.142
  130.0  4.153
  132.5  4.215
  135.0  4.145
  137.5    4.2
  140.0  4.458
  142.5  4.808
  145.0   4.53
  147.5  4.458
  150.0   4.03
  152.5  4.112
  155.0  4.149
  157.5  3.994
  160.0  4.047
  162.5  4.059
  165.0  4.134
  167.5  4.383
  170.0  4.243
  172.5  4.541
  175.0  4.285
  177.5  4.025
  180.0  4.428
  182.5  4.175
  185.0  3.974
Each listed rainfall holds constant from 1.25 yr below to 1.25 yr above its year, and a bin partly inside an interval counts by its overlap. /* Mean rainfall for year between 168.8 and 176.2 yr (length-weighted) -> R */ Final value 4.36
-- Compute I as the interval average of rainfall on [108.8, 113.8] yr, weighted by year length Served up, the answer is 4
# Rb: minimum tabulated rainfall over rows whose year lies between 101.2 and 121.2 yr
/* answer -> 3.718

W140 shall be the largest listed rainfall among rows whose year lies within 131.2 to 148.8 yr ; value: 4.808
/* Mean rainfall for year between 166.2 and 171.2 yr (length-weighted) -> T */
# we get 4.31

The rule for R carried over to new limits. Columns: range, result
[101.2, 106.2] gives 3.99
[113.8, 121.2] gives 3.88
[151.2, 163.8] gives 4.07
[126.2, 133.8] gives 4.17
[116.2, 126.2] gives 3.94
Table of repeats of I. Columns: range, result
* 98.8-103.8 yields 3.97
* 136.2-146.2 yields 4.5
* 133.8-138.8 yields 4.18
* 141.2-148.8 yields 4.59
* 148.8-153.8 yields 4.07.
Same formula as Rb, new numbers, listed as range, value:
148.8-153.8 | 4.03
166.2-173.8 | 4.243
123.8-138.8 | 4.021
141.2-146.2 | 4.53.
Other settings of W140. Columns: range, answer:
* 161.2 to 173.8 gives 4.541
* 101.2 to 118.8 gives 4.113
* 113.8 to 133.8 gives 4.215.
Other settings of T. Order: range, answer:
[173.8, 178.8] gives 4.16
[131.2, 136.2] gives 4.18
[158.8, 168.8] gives 4.16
